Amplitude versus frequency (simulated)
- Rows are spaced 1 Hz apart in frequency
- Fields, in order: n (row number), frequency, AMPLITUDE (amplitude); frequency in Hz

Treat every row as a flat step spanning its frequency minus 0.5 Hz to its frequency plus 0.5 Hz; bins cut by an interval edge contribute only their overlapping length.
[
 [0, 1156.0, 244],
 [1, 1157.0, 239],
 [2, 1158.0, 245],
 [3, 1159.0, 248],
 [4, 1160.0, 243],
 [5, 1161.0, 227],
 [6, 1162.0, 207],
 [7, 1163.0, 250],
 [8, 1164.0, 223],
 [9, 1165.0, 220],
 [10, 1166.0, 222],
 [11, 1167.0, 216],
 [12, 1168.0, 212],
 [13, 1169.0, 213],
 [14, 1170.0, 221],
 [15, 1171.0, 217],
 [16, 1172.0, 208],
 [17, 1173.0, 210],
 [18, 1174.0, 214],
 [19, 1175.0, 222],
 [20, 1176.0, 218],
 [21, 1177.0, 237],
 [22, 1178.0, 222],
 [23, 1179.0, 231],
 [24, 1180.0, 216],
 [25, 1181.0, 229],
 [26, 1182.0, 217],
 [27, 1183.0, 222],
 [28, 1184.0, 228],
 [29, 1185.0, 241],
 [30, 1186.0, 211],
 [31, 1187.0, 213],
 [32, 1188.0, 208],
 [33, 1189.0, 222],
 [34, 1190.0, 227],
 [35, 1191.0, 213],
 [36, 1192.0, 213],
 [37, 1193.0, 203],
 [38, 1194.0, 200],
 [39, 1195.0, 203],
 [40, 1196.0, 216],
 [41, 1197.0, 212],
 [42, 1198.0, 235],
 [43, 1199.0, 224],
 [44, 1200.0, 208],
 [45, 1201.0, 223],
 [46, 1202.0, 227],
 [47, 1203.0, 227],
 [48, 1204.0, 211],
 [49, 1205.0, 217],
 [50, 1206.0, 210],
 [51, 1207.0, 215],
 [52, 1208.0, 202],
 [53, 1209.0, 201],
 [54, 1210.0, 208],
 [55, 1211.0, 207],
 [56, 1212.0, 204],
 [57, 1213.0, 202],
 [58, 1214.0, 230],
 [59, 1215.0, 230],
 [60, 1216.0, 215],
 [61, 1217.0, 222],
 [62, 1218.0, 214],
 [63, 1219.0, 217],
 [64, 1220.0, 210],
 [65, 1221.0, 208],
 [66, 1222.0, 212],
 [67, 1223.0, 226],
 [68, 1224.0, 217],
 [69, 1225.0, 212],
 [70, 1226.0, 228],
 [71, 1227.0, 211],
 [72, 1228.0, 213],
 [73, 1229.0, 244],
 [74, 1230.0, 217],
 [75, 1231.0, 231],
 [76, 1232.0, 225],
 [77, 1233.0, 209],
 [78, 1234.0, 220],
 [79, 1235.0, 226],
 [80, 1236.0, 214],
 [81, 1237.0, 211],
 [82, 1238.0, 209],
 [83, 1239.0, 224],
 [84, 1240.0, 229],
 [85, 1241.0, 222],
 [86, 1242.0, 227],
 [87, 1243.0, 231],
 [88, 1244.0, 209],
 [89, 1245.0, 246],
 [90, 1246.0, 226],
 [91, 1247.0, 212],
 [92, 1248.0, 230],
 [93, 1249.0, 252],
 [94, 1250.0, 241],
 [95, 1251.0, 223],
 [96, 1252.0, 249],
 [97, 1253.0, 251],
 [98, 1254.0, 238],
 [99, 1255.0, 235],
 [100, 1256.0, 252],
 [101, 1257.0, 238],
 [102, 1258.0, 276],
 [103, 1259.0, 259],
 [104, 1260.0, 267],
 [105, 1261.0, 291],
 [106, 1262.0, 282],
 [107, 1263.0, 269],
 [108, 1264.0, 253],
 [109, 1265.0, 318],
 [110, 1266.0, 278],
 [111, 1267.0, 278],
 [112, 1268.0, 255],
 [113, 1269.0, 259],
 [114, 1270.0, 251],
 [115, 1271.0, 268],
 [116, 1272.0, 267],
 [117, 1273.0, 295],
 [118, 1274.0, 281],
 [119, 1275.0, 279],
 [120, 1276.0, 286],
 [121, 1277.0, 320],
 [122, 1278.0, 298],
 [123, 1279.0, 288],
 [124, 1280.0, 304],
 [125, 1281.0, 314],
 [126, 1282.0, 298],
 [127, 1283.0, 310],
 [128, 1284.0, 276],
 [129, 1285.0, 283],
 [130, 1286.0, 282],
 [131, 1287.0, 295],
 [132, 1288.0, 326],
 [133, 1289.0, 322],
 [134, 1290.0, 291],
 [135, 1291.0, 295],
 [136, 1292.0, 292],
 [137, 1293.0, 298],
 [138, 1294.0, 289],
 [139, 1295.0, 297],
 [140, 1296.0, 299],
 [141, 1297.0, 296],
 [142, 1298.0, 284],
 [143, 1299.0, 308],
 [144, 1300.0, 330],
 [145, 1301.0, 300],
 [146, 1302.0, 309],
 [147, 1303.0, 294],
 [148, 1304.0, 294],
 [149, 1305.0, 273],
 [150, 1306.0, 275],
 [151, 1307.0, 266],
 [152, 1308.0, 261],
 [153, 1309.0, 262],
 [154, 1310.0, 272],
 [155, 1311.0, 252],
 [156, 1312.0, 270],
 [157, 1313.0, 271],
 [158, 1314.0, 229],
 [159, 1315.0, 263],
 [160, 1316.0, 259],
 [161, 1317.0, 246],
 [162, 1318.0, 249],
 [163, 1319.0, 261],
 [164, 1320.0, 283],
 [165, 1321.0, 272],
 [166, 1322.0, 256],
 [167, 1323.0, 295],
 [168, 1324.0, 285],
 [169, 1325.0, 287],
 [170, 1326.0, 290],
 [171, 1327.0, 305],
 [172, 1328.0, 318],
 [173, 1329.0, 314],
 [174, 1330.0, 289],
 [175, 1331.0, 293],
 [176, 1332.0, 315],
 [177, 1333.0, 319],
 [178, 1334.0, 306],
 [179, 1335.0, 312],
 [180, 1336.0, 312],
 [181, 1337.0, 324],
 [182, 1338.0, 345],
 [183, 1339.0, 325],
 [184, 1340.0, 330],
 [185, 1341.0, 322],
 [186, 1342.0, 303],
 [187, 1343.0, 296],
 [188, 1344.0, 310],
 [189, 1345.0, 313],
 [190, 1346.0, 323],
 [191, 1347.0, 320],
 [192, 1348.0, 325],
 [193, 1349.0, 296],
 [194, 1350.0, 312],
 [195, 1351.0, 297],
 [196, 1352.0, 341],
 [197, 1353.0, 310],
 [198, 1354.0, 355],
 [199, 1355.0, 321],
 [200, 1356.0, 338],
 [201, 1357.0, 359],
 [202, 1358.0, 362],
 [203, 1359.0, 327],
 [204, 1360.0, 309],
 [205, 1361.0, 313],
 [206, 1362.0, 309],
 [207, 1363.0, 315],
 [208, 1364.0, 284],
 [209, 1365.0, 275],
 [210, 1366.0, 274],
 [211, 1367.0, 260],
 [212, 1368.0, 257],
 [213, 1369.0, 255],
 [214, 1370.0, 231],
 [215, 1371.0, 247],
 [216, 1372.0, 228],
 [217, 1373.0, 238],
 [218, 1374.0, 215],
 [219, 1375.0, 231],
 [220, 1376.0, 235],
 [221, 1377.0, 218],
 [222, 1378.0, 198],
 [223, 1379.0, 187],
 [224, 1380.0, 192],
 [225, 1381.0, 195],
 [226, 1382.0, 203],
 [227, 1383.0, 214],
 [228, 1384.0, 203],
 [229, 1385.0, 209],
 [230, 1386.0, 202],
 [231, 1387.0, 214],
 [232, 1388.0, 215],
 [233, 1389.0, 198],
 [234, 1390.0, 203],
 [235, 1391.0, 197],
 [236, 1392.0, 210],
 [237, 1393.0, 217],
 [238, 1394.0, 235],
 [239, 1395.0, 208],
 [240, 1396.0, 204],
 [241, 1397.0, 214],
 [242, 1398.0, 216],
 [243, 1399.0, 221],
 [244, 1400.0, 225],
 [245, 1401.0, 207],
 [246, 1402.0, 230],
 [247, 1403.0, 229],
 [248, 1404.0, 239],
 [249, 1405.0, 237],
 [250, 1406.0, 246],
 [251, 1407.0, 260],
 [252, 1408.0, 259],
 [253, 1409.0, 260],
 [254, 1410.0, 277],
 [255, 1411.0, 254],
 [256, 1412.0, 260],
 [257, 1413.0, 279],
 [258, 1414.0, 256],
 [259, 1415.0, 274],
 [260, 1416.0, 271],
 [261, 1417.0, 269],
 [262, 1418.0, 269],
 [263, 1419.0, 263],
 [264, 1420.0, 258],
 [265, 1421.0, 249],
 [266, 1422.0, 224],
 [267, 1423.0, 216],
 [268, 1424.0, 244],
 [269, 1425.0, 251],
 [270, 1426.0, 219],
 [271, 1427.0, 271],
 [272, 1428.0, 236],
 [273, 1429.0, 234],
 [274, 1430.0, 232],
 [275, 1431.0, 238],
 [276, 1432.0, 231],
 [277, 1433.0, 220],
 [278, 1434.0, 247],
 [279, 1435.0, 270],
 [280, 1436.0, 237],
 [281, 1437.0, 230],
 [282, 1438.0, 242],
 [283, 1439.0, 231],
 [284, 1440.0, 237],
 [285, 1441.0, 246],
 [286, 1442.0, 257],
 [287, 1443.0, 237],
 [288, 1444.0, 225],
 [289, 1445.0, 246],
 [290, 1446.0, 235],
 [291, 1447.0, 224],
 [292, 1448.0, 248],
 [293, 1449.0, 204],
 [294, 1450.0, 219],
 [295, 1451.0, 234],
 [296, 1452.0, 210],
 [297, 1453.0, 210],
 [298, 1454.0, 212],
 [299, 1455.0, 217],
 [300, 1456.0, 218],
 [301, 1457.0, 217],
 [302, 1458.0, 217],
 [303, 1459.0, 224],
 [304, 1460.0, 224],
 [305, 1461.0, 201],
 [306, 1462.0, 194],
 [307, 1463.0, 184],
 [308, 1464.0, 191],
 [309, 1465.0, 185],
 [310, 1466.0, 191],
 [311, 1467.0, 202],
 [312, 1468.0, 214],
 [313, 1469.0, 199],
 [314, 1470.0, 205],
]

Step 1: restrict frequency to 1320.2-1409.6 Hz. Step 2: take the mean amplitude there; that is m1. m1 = 268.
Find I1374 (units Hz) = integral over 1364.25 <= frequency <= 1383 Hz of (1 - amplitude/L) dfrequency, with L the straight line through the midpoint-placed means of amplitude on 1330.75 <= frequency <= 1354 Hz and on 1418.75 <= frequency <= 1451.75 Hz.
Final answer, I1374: 3.9 Hz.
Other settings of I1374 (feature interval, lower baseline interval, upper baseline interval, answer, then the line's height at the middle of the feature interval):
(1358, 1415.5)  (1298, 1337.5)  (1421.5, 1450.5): 3.9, 257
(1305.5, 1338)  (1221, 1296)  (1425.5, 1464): -4.6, 247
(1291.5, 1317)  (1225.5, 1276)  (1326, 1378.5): -0.9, 272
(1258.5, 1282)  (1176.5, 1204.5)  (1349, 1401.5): -4.9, 233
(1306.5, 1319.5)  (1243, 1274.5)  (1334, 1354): 1.6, 295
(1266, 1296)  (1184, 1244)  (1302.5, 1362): -3.0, 263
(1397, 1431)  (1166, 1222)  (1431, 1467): -3.6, 222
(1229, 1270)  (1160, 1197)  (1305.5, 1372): 1.7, 252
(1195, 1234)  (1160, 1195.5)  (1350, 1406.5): 1.3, 224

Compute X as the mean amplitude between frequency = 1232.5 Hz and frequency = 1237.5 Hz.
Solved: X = 216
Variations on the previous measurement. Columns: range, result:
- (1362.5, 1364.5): 300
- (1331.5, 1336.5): 313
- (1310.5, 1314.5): 256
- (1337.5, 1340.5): 333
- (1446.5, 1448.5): 236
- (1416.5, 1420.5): 265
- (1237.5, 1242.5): 222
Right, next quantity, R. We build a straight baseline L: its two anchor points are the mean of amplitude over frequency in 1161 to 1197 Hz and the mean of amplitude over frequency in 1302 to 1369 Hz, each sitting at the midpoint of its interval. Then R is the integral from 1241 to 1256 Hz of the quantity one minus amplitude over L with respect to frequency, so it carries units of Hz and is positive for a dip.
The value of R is 1.2 Hz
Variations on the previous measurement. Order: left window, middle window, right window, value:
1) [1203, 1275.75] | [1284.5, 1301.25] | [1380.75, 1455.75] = -4.63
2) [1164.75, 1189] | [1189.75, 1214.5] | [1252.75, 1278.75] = 2.19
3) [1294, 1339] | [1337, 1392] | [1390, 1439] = -1.22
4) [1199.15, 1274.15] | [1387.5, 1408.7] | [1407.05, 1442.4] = 2.07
